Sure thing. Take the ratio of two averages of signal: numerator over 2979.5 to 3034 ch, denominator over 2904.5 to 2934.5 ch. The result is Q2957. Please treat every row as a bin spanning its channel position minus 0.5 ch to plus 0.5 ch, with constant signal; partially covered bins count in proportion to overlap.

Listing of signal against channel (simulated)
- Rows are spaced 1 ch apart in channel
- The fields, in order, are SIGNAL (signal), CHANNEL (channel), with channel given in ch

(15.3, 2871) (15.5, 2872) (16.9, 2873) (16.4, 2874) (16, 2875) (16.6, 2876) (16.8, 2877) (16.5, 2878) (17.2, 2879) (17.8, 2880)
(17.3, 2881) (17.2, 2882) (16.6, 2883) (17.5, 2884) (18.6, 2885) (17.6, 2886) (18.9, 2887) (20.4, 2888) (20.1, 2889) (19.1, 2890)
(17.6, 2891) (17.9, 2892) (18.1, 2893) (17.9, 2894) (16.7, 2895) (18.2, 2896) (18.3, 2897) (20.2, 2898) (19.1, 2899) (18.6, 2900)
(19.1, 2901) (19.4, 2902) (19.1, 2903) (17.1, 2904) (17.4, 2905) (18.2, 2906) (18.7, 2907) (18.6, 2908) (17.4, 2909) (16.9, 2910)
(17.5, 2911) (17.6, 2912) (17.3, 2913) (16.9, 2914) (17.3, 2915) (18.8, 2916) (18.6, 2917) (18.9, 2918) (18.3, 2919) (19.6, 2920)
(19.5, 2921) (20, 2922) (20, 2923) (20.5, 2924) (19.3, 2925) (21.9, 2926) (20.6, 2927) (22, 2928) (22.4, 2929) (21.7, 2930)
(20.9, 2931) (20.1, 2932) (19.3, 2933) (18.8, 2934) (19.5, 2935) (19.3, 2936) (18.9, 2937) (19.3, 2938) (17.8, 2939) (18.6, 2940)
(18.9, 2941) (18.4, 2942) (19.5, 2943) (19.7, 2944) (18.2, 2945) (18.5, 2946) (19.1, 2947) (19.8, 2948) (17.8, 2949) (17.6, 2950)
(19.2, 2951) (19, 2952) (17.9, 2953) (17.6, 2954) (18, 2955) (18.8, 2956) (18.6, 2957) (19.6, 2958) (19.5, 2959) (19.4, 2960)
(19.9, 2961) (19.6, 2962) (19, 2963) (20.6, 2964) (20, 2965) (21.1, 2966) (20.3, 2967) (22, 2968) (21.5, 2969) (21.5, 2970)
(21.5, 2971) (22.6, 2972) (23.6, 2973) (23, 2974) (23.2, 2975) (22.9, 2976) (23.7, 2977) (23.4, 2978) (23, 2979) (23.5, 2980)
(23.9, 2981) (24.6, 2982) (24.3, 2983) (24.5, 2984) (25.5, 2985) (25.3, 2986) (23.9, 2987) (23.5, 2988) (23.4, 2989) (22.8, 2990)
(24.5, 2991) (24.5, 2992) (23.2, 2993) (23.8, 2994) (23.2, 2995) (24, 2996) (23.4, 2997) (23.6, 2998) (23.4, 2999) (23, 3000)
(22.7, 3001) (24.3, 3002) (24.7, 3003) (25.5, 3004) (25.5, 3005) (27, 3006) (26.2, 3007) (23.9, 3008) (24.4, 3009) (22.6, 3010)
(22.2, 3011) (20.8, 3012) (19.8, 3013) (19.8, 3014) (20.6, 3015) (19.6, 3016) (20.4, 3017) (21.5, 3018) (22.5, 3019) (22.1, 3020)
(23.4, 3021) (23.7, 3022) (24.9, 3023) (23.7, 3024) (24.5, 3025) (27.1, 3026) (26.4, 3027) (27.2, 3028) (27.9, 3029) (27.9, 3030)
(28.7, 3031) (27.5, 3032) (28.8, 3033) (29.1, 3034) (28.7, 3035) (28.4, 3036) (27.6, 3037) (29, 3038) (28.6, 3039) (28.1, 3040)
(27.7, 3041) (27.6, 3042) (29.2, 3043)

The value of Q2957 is 1.26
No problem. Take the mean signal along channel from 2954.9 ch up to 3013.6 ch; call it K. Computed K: 22.7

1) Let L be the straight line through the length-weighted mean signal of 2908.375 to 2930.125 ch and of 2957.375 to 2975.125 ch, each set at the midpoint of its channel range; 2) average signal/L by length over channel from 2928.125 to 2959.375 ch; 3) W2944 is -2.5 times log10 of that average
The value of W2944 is 0.052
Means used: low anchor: 19.2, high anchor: 20.9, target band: 19.1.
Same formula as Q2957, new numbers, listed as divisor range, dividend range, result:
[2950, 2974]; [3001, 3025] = 1.15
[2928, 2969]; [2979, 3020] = 1.20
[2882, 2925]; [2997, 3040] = 1.34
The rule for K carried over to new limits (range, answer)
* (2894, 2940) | 19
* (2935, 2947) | 18.9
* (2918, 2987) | 20.6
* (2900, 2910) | 18.3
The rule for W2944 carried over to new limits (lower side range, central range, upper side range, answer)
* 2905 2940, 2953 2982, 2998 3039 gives 0.03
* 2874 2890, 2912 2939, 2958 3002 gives 0.02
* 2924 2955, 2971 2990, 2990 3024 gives -0.10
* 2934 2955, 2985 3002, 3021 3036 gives -0.01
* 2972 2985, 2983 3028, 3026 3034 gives 0.10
